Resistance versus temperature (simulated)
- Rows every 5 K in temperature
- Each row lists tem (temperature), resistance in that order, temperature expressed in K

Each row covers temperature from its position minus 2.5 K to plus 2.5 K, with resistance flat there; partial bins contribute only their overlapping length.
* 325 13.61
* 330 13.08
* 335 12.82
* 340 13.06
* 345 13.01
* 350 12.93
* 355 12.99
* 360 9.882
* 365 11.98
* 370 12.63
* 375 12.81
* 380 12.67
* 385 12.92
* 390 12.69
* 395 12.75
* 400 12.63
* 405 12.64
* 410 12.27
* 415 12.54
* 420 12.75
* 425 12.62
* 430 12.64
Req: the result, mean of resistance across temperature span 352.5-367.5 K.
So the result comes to 11.6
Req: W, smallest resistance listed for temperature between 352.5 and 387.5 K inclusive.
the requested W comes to 9.882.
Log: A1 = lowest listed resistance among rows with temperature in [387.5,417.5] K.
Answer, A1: 12.27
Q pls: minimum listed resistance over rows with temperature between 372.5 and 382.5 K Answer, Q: 12.67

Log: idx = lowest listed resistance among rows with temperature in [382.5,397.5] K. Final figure 12.69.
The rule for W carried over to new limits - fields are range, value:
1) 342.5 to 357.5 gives 12.93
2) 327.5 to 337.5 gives 12.82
